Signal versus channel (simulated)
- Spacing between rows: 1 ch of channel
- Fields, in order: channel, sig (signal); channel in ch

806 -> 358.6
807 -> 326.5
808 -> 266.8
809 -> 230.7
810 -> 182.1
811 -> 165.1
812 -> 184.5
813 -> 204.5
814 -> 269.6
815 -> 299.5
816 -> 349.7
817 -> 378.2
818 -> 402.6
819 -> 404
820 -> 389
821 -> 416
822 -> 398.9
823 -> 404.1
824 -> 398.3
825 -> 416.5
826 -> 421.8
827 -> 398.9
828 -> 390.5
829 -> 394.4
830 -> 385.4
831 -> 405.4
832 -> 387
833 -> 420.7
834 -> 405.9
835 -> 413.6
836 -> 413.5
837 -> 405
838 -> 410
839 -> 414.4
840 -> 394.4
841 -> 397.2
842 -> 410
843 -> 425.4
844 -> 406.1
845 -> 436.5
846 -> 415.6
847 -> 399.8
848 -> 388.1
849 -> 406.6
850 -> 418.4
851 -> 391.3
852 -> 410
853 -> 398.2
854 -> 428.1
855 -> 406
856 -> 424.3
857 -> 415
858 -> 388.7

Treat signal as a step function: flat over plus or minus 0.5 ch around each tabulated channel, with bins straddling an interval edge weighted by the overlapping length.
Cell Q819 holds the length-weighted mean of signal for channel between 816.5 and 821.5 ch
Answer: 398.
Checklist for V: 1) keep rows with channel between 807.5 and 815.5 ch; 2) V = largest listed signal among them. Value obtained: 299.5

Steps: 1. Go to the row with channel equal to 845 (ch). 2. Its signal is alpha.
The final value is 436.5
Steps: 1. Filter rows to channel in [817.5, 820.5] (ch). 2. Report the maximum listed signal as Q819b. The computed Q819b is 404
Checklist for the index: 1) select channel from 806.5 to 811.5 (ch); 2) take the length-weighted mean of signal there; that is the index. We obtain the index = 234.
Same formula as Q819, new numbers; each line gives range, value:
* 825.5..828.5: 404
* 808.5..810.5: 206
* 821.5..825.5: 404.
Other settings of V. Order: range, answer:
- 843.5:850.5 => 436.5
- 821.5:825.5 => 416.5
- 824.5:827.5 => 421.8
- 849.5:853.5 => 418.4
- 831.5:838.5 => 420.7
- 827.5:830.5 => 394.4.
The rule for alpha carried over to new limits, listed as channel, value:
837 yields 405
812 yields 184.5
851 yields 391.3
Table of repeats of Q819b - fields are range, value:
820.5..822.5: 416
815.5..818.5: 402.6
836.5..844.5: 425.4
